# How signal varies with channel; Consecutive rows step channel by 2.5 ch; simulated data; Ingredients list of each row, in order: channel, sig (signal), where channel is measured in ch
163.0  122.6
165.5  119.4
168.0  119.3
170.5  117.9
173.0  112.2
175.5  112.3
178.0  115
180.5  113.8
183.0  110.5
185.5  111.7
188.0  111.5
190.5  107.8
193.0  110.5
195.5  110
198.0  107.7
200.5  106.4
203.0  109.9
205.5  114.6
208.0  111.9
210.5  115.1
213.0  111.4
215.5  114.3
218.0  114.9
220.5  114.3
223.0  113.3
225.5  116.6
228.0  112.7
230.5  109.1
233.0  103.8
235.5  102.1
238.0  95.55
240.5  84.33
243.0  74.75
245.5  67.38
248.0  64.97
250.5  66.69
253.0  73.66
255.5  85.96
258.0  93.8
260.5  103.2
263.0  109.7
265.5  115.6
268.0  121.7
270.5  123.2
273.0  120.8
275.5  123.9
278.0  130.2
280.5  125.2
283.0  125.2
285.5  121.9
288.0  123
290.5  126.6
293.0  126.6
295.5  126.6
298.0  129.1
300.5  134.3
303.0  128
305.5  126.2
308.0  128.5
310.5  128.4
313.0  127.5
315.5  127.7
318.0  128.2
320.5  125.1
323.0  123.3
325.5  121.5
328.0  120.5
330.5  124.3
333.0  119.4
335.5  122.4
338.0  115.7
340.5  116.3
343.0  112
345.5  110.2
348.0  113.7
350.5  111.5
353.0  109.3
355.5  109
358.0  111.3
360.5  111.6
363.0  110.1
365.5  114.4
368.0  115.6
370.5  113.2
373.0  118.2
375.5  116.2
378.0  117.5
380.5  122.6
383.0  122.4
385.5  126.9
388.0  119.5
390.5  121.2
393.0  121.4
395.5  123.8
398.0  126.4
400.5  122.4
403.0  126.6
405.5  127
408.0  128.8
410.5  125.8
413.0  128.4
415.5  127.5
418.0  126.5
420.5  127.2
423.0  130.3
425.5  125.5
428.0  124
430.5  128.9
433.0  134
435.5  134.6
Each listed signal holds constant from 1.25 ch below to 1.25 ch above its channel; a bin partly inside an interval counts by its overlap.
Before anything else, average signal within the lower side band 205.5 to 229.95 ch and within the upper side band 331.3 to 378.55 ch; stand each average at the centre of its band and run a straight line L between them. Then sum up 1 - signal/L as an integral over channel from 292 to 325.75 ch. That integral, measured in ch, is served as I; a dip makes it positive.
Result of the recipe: -4.0 ch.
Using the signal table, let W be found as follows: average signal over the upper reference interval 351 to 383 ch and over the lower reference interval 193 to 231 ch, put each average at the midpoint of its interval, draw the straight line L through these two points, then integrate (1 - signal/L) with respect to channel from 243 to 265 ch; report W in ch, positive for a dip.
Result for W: 5.7 ch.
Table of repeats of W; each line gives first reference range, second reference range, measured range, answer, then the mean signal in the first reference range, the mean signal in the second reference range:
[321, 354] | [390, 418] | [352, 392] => 1.74 ch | 117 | 126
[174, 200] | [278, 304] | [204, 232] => 0.56 ch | 111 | 127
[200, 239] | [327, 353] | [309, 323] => -1.45 ch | 111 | 116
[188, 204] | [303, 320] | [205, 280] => 8.11 ch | 109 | 128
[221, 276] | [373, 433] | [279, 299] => -3.73 ch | 99.1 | 125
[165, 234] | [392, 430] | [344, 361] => 1.59 ch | 112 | 126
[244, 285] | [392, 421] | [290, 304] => -2.59 ch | 103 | 126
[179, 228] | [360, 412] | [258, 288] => -0.98 ch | 112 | 121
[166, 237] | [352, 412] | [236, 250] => 4.36 ch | 112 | 119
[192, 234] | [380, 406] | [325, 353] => 0.79 ch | 112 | 124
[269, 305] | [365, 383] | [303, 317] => -0.45 ch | 126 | 117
